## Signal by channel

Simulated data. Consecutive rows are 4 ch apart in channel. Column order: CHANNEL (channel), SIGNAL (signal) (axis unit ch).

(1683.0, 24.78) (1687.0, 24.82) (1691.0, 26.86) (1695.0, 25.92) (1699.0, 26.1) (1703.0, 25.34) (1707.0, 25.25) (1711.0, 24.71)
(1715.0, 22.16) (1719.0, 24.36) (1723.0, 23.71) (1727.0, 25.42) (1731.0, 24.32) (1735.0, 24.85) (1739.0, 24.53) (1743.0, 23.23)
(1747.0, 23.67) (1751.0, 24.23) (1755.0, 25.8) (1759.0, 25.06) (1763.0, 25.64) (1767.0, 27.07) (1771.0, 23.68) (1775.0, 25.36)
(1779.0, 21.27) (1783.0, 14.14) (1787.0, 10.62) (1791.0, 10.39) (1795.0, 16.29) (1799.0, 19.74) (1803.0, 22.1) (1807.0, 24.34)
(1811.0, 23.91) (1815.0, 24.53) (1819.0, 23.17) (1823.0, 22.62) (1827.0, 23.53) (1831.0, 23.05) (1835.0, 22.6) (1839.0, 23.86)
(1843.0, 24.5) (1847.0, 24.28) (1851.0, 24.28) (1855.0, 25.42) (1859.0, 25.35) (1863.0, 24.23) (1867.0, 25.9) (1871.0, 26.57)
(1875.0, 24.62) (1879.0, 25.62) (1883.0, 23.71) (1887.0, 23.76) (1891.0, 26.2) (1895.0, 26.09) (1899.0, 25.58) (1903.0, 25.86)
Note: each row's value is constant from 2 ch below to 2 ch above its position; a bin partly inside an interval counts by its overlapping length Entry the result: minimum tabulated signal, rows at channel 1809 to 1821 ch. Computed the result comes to 23.17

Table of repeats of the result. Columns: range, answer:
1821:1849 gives 22.6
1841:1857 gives 24.28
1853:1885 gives 23.71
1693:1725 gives 22.16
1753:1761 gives 25.06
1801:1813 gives 22.1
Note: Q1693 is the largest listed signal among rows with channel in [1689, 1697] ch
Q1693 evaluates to 26.86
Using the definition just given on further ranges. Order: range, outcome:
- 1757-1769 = 27.07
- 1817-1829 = 23.53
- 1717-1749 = 25.42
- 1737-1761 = 25.8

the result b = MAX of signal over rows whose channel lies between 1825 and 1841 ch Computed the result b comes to 23.86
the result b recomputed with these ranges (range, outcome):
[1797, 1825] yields 24.53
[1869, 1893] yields 26.57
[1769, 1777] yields 25.36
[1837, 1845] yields 24.5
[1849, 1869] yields 25.9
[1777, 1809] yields 24.34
